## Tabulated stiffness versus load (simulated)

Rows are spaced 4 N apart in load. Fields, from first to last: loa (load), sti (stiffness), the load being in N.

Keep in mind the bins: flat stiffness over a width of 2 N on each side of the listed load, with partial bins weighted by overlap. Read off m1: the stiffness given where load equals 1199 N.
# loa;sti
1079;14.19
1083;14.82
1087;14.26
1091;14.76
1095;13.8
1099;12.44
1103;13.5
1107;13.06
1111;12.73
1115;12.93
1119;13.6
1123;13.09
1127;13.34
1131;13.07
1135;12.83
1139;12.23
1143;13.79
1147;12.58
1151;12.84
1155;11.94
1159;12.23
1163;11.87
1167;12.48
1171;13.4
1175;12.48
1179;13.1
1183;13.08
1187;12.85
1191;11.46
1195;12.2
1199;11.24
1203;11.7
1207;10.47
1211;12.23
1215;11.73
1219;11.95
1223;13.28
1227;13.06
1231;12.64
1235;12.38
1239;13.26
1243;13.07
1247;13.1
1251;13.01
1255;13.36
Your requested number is 11.24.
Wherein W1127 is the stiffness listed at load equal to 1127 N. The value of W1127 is 13.34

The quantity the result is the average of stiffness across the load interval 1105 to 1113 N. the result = 12.9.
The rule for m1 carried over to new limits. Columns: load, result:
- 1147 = 12.58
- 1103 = 13.5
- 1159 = 12.23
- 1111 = 12.73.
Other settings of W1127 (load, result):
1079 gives 14.19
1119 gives 13.6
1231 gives 12.64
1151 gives 12.84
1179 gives 13.1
